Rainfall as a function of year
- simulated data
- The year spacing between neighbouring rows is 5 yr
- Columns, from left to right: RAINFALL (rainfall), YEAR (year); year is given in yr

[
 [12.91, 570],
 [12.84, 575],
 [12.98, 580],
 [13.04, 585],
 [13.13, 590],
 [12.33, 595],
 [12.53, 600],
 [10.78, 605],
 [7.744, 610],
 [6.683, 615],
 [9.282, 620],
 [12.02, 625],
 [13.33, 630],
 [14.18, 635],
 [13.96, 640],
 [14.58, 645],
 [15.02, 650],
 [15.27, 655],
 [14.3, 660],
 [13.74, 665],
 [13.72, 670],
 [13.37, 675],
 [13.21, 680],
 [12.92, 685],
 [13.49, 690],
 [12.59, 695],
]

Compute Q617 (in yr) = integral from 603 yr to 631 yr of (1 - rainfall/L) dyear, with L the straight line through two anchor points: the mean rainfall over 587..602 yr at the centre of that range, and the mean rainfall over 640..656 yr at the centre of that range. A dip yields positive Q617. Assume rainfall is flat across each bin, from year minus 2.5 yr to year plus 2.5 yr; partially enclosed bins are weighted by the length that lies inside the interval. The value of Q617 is 7.86 yr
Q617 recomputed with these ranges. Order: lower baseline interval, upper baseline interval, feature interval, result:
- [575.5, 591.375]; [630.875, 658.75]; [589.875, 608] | 1.9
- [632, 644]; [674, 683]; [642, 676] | -1.6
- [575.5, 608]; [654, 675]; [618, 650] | 0.7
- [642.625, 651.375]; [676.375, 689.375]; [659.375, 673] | 0.1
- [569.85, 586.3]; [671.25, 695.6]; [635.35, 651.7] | -1.7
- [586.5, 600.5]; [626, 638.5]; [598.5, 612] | 2.8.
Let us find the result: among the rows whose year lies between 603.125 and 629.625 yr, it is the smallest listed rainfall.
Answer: 6.683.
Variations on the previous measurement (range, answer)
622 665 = 12.02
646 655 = 15.02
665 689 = 12.92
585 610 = 7.744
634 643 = 13.96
